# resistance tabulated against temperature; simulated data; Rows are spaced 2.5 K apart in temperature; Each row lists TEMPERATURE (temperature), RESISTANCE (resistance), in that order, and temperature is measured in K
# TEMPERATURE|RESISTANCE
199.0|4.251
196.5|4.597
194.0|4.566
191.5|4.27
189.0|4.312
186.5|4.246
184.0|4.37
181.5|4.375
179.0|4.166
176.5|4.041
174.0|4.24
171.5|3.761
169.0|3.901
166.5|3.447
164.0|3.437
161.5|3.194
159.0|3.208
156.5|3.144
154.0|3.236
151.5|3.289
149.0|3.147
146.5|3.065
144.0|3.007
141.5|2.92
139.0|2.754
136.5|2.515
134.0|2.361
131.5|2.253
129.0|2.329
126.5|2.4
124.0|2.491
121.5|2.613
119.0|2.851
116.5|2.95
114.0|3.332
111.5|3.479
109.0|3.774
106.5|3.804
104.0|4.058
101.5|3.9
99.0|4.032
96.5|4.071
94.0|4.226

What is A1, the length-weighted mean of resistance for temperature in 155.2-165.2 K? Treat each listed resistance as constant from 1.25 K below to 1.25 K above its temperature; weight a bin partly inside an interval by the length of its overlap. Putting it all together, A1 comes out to 3.24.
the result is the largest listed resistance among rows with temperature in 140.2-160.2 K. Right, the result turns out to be 3.289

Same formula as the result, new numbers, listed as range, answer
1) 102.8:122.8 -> 4.058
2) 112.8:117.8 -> 3.332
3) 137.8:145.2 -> 3.007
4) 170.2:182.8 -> 4.375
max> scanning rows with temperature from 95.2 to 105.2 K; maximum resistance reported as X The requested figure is 4.071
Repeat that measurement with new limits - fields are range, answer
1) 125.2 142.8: 2.92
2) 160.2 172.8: 3.901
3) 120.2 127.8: 2.613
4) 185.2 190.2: 4.312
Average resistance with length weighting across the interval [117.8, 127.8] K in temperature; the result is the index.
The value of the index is 2.59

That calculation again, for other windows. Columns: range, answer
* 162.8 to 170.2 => 3.59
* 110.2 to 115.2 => 3.41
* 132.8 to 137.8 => 2.44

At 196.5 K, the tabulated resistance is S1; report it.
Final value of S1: 4.597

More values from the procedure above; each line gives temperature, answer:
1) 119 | 2.851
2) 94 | 4.226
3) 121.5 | 2.613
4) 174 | 4.24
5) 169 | 3.901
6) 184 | 4.37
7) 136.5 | 2.515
